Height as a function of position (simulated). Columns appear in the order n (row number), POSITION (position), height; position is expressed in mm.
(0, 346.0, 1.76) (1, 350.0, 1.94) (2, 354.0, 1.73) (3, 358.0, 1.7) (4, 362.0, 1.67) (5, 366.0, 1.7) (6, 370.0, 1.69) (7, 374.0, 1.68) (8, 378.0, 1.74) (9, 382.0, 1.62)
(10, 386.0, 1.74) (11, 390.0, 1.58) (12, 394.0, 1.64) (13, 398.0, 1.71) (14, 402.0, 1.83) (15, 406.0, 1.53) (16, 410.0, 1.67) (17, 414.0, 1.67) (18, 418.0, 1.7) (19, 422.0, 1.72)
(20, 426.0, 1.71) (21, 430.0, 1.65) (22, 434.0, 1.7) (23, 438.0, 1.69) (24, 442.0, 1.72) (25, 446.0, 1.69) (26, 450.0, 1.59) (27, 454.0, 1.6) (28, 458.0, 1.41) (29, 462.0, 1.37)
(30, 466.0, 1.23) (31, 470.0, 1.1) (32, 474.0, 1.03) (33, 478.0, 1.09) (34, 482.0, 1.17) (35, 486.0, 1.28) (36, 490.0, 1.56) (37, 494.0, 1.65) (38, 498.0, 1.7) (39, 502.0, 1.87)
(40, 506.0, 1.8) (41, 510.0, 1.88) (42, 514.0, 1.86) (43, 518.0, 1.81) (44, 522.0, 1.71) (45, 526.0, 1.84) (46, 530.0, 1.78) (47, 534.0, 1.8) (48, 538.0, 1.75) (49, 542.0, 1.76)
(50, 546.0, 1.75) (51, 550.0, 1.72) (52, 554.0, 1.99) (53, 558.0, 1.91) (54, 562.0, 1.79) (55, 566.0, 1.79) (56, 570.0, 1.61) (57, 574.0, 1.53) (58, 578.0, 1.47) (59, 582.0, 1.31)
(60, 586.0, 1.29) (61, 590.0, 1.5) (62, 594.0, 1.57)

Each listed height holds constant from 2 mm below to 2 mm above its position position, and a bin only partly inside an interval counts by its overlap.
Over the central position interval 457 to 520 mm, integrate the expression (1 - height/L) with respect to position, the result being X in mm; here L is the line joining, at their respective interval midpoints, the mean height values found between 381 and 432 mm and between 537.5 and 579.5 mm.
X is 8.1 mm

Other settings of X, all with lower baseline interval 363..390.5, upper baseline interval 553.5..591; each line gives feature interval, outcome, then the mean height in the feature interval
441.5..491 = 8.74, 1.36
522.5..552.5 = -2.80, 1.77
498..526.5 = -3.22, 1.81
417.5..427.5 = -0.27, 1.71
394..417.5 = -0.10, 1.68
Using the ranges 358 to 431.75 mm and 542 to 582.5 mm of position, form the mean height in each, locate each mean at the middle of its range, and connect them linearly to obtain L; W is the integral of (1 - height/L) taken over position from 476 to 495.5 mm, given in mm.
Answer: 4.0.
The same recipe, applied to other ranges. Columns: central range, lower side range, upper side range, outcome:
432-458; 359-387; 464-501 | -3.5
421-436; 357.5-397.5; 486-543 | 0.1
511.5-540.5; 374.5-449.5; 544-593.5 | -2.6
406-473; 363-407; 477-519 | 3.4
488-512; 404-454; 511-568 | 0.2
